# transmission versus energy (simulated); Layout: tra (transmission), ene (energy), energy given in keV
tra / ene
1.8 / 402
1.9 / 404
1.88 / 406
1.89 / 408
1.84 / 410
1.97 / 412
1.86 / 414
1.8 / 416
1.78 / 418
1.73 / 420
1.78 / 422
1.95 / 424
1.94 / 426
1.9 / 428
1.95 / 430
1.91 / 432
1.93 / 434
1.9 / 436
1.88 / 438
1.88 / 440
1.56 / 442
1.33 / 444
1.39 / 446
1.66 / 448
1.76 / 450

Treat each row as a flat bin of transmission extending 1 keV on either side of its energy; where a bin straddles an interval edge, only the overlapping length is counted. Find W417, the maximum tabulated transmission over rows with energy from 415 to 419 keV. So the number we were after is 1.8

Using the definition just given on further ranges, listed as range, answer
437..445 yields 1.88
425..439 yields 1.95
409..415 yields 1.97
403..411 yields 1.9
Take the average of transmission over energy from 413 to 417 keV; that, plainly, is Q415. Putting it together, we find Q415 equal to 1.83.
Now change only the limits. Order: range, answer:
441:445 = 1.45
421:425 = 1.86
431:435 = 1.92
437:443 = 1.77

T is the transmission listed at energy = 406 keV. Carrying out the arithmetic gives 1.88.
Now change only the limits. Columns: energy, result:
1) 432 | 1.91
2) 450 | 1.76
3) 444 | 1.33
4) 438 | 1.88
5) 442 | 1.56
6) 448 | 1.66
